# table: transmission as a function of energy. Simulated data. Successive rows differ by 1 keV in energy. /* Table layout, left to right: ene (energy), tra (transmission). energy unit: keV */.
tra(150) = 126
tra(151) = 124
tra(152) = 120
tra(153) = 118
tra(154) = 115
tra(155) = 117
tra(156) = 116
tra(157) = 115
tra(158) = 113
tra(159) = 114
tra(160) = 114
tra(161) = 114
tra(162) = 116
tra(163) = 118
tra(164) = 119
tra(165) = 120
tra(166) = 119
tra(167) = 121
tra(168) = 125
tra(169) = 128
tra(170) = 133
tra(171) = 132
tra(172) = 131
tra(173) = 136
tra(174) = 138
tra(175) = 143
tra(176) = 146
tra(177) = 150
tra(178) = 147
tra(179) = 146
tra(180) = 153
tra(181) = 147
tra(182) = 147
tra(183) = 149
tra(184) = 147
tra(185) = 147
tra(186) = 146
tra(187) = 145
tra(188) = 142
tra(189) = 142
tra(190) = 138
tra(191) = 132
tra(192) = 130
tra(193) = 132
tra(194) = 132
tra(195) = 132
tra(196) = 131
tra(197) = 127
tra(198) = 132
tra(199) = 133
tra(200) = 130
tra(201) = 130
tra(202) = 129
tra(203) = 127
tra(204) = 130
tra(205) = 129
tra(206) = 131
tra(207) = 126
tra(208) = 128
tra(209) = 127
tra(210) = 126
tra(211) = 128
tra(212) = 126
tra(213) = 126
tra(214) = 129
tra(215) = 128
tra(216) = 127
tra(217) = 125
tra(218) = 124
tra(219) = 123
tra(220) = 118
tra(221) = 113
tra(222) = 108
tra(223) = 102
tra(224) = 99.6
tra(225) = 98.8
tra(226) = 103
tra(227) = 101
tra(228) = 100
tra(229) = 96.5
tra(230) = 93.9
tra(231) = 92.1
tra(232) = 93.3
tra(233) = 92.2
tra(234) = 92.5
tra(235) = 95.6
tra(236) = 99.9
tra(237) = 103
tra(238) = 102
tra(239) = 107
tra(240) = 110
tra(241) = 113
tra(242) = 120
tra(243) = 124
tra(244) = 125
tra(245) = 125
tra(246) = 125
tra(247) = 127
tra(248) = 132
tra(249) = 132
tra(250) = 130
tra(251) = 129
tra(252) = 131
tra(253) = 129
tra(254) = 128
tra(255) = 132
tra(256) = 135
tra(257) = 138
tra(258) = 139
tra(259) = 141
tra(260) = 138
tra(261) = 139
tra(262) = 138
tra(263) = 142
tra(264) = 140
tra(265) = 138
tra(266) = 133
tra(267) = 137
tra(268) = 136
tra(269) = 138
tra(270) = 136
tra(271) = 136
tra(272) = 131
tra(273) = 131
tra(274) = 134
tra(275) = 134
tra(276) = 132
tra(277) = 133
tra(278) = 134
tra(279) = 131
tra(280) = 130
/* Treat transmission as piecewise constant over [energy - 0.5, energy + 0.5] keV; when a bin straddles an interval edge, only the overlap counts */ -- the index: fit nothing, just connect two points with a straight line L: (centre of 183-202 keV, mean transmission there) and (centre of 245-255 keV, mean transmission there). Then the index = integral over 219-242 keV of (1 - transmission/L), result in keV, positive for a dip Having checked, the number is 5.1 keV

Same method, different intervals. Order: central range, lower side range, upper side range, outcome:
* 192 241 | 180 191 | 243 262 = 7.93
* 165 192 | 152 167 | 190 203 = -3.28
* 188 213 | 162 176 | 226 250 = -2.30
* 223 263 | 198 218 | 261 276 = 4.83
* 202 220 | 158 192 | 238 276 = 0.80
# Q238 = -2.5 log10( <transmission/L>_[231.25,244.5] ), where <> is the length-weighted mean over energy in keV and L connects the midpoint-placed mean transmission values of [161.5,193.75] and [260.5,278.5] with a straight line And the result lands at 0.27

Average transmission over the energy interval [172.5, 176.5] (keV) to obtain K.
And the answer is 141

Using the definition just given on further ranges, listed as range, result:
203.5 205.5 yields 130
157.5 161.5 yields 114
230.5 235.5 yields 93.1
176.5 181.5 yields 149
